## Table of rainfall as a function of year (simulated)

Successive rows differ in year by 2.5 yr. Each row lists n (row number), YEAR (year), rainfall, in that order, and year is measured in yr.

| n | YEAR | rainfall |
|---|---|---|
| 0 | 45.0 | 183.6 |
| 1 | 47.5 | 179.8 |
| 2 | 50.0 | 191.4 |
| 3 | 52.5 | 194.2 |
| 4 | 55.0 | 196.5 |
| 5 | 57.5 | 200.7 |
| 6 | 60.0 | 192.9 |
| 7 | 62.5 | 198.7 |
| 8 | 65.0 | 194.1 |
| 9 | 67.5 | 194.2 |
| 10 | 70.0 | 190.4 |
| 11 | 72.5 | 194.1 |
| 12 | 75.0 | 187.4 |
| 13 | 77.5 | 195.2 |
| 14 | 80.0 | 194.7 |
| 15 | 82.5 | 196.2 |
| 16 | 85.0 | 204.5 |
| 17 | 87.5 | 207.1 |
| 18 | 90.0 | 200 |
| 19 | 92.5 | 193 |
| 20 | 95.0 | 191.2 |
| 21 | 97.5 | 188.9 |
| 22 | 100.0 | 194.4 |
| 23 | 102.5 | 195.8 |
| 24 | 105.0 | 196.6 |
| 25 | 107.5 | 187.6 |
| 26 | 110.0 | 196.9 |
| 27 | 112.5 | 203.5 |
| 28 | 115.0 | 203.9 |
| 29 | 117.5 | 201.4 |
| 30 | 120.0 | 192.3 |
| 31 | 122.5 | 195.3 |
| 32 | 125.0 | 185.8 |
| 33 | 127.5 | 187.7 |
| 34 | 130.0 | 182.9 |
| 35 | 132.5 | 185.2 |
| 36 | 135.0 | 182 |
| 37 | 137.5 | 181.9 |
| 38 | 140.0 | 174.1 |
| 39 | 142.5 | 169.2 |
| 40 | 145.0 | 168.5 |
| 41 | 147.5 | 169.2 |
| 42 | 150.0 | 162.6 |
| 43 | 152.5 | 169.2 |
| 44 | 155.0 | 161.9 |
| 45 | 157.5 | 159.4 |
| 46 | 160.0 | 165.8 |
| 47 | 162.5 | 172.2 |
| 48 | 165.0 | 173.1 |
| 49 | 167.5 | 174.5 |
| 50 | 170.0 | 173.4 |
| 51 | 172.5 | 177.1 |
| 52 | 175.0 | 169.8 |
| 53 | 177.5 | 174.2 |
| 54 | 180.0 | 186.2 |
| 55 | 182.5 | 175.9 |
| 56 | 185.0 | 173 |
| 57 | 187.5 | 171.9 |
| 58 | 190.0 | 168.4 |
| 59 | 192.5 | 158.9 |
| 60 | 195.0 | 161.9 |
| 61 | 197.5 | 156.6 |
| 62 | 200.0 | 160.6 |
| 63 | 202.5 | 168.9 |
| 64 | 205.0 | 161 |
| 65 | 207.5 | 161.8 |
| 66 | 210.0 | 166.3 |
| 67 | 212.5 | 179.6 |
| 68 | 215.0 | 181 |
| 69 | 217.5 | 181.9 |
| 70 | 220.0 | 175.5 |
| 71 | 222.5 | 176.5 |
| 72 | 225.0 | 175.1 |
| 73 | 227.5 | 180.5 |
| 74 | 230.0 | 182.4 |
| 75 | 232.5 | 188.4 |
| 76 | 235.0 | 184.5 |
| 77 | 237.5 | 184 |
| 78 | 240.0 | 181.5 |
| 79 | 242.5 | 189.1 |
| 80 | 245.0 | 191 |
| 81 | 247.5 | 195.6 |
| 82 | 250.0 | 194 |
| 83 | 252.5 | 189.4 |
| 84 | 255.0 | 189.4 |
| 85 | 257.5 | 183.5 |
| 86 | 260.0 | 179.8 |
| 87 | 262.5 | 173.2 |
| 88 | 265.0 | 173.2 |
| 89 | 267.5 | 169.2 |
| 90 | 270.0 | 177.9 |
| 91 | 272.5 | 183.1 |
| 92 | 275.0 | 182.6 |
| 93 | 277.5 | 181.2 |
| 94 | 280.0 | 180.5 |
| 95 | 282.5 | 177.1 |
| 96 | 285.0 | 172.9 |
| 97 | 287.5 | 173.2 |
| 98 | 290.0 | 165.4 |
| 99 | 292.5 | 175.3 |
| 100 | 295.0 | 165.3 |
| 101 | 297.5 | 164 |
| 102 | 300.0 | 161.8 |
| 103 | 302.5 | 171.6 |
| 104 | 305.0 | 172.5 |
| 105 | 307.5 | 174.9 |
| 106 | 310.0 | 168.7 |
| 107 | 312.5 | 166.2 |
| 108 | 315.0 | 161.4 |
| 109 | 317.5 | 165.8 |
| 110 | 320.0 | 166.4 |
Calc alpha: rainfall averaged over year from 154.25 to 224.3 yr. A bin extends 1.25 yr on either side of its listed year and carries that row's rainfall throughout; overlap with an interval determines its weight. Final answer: 170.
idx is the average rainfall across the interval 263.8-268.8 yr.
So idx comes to 171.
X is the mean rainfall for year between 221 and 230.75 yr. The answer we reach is 178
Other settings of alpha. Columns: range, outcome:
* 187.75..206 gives 163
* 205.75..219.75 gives 174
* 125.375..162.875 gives 173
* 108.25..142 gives 190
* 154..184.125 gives 172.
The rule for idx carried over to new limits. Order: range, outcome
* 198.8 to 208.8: 163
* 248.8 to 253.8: 192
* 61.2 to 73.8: 194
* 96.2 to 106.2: 194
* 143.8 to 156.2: 166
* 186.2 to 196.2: 165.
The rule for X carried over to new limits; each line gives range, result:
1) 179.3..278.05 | 177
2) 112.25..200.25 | 176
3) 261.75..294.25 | 176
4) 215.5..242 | 181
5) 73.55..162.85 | 186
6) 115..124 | 197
